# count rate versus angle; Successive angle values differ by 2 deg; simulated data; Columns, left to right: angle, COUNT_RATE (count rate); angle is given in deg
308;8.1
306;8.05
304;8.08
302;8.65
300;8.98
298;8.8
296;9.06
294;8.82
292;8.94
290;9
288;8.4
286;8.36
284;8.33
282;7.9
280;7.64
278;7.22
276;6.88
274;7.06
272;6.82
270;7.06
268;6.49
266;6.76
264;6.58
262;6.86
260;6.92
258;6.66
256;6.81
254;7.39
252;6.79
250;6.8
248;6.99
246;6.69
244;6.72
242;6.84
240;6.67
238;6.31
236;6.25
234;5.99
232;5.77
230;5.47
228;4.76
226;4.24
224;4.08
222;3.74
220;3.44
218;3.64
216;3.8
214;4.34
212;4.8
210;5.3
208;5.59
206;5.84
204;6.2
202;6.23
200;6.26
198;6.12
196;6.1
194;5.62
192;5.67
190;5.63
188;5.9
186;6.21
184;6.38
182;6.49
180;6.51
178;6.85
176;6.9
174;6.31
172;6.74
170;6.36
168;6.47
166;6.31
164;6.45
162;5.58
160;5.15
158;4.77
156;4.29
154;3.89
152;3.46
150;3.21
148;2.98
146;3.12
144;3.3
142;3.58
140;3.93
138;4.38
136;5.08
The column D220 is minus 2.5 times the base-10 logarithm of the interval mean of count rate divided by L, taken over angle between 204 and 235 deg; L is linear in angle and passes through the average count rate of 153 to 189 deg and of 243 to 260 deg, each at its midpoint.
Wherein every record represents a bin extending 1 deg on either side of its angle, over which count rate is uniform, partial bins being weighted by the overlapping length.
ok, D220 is 0.34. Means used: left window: 5.98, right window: 6.86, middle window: 4.77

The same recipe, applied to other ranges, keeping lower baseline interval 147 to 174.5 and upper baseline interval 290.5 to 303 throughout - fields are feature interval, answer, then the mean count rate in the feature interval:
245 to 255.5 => 0.10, 6.93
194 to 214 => 0.10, 5.74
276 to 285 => 0.10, 7.67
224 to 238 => 0.30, 5.38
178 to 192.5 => -0.07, 6.18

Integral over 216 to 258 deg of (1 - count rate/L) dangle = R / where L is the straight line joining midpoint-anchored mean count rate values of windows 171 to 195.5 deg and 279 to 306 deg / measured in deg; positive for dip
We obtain 9.5 deg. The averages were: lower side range 6.26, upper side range 8.52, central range 5.74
